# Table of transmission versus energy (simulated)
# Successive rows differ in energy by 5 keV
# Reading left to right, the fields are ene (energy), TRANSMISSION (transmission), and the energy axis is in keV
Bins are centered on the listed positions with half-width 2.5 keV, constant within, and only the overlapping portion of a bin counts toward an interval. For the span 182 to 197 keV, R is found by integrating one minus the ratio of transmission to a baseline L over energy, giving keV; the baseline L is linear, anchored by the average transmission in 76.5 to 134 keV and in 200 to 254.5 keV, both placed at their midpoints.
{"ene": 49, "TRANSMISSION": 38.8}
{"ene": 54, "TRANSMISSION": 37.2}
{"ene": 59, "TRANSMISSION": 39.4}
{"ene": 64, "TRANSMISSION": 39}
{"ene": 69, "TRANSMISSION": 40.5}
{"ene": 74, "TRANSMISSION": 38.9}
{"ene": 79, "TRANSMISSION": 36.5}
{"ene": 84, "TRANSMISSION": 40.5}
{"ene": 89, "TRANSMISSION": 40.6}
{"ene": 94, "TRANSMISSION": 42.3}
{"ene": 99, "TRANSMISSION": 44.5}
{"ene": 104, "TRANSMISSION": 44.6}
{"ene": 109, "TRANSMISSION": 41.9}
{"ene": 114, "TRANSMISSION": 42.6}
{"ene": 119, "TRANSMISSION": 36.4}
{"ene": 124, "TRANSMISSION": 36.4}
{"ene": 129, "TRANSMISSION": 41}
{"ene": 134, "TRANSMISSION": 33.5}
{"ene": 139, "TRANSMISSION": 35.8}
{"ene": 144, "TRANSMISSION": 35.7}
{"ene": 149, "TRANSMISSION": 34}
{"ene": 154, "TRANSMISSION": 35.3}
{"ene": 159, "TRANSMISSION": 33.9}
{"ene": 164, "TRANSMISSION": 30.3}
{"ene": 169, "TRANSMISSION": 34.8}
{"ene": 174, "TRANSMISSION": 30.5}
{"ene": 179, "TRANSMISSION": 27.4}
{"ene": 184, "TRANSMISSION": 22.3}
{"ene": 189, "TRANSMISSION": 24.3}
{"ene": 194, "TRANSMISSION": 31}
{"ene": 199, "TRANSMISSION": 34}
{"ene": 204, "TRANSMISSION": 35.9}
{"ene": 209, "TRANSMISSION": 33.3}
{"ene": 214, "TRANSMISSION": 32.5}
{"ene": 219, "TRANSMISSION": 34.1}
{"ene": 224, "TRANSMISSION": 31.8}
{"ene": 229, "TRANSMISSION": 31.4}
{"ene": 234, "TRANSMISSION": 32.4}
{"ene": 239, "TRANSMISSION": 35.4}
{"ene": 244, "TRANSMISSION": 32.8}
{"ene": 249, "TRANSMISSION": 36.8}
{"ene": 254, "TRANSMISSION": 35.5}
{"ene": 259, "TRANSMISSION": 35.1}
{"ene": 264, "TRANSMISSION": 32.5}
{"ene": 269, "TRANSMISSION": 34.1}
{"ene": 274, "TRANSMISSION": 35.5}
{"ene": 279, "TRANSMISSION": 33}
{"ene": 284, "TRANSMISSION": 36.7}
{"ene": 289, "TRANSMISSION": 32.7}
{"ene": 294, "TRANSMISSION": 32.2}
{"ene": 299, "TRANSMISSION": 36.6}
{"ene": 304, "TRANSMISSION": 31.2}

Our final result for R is 4.0 keV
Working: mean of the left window 40.4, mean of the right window 33.8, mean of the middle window 26.3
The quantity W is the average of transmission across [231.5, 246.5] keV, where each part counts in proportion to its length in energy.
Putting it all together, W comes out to 33.5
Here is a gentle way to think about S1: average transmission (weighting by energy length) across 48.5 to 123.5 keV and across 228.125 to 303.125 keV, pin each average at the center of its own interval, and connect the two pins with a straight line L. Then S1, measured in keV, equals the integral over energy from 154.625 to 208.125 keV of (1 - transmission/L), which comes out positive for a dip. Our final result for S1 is 9.1 keV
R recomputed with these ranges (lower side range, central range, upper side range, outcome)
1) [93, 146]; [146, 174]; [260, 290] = 3.4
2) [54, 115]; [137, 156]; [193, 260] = 1.3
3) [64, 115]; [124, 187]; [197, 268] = 8.2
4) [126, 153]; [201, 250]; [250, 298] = 1.9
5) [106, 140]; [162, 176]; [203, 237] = 1.5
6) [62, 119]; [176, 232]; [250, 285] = 9.3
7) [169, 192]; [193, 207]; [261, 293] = -2.6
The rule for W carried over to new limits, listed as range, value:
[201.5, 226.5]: 33.5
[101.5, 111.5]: 43.2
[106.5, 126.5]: 39.3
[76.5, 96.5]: 40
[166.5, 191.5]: 27.9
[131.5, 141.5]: 34.6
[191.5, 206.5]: 33.6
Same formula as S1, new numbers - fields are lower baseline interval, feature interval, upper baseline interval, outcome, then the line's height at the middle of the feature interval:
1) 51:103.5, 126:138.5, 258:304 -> 0.5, 38.5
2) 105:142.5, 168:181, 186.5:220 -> 1.4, 34.4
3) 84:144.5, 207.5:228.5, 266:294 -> 2.0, 36.3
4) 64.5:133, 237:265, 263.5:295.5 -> 0.1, 35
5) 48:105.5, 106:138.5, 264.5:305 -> 0.3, 38.8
